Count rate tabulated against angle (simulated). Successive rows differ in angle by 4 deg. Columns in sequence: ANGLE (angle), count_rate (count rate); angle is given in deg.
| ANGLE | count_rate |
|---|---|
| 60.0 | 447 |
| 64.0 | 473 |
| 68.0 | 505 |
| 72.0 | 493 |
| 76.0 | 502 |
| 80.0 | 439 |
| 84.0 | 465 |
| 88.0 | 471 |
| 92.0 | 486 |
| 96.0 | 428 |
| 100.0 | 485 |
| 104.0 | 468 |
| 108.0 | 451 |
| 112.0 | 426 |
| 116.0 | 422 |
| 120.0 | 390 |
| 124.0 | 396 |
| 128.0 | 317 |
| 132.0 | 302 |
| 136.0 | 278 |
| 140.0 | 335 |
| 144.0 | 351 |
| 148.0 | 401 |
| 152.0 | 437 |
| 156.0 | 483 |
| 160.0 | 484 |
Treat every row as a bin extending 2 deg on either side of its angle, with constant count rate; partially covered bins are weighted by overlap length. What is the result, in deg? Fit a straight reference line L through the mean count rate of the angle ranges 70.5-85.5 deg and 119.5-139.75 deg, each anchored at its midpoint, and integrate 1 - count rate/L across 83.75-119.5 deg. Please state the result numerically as -3.8 deg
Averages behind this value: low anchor 474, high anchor 333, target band 453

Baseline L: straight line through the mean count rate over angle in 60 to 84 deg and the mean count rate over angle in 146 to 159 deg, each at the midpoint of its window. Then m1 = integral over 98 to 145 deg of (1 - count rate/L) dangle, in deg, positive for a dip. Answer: 7.38 deg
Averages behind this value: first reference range 478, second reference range 444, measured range 386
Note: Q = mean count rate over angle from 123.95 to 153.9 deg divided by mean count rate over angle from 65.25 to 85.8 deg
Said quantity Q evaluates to 0.7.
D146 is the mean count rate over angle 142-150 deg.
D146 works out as 376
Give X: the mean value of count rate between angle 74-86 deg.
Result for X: 469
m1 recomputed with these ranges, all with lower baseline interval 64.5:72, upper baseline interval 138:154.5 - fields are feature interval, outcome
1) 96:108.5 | -0.47 deg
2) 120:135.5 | 2.72 deg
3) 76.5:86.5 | 0.34 deg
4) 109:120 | 0.24 deg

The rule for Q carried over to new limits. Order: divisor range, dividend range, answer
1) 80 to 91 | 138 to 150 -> 0.78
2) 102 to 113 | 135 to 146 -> 0.72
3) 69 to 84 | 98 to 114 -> 0.96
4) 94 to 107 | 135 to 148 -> 0.73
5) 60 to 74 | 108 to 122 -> 0.86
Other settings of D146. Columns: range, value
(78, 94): 465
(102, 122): 431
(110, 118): 424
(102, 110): 460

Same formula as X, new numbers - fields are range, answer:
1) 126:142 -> 308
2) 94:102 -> 456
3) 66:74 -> 499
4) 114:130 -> 381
